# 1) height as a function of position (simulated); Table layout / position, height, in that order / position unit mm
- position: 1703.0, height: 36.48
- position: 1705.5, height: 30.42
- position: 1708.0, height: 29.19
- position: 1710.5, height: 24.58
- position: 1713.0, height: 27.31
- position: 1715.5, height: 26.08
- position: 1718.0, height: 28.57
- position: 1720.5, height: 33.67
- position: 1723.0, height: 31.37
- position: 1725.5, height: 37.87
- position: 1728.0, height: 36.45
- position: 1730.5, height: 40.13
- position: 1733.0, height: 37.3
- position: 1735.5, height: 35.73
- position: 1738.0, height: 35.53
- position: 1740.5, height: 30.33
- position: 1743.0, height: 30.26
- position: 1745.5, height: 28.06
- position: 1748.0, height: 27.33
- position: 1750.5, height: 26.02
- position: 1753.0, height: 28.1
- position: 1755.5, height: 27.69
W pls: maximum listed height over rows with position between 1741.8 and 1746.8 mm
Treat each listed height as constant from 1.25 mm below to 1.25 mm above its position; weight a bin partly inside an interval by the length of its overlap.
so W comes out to 30.26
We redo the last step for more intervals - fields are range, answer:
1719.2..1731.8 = 40.13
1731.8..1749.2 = 37.3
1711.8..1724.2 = 33.67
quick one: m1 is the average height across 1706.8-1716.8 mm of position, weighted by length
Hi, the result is 26.8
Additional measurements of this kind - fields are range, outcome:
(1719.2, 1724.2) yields 32.5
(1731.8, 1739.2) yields 36.2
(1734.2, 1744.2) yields 33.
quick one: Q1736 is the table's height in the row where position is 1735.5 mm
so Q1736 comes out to 35.73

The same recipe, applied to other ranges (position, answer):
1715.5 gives 26.08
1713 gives 27.31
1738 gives 35.53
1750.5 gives 26.02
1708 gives 29.19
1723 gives 31.37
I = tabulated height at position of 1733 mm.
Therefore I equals 37.3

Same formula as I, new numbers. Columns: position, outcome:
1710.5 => 24.58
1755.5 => 27.69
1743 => 30.26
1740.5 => 30.33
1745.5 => 28.06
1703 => 36.48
